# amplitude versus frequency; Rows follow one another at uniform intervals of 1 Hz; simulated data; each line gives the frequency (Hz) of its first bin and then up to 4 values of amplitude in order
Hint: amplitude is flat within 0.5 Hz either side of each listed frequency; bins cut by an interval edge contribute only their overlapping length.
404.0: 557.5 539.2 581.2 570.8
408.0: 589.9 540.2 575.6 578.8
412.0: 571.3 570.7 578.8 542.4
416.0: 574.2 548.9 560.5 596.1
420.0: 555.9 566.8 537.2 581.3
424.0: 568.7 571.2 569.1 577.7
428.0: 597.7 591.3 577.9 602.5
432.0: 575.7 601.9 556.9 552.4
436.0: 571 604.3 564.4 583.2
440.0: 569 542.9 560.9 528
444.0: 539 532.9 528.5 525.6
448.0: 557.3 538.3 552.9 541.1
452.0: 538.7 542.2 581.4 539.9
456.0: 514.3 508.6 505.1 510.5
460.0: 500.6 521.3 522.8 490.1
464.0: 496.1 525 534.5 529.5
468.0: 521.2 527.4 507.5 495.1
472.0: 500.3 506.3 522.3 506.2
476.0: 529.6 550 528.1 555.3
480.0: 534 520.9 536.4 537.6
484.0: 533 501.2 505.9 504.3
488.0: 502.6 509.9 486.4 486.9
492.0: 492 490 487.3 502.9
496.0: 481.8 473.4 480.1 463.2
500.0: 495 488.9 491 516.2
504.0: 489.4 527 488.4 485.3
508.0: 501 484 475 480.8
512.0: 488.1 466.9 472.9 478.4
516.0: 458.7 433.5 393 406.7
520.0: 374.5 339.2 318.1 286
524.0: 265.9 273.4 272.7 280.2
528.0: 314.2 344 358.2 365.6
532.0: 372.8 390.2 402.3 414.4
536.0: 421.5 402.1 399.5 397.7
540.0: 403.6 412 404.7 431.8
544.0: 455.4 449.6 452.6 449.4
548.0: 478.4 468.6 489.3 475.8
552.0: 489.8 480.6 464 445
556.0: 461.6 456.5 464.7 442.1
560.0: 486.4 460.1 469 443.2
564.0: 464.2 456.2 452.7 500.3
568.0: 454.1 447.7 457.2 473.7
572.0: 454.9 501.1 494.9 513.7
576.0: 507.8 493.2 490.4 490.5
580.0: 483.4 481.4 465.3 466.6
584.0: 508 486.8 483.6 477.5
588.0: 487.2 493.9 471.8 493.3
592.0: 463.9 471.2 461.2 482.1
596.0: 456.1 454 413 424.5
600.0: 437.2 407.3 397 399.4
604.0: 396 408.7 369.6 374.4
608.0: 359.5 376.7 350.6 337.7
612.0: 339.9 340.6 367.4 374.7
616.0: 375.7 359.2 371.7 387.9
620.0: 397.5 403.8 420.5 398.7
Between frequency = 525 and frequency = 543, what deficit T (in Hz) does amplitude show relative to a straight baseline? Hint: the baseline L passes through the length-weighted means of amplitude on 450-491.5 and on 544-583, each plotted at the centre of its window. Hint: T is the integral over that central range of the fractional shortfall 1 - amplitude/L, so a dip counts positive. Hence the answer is 4.2 Hz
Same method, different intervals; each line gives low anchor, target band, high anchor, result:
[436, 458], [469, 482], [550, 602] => 0.2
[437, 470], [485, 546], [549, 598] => 8.6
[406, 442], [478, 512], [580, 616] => 0.8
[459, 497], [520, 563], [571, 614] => 6.0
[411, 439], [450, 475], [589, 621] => 0.8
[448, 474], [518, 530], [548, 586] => 4.2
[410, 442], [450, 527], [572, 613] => 6.2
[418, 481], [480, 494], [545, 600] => 0.4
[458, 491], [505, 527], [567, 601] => 3.9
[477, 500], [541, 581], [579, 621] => -1.4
